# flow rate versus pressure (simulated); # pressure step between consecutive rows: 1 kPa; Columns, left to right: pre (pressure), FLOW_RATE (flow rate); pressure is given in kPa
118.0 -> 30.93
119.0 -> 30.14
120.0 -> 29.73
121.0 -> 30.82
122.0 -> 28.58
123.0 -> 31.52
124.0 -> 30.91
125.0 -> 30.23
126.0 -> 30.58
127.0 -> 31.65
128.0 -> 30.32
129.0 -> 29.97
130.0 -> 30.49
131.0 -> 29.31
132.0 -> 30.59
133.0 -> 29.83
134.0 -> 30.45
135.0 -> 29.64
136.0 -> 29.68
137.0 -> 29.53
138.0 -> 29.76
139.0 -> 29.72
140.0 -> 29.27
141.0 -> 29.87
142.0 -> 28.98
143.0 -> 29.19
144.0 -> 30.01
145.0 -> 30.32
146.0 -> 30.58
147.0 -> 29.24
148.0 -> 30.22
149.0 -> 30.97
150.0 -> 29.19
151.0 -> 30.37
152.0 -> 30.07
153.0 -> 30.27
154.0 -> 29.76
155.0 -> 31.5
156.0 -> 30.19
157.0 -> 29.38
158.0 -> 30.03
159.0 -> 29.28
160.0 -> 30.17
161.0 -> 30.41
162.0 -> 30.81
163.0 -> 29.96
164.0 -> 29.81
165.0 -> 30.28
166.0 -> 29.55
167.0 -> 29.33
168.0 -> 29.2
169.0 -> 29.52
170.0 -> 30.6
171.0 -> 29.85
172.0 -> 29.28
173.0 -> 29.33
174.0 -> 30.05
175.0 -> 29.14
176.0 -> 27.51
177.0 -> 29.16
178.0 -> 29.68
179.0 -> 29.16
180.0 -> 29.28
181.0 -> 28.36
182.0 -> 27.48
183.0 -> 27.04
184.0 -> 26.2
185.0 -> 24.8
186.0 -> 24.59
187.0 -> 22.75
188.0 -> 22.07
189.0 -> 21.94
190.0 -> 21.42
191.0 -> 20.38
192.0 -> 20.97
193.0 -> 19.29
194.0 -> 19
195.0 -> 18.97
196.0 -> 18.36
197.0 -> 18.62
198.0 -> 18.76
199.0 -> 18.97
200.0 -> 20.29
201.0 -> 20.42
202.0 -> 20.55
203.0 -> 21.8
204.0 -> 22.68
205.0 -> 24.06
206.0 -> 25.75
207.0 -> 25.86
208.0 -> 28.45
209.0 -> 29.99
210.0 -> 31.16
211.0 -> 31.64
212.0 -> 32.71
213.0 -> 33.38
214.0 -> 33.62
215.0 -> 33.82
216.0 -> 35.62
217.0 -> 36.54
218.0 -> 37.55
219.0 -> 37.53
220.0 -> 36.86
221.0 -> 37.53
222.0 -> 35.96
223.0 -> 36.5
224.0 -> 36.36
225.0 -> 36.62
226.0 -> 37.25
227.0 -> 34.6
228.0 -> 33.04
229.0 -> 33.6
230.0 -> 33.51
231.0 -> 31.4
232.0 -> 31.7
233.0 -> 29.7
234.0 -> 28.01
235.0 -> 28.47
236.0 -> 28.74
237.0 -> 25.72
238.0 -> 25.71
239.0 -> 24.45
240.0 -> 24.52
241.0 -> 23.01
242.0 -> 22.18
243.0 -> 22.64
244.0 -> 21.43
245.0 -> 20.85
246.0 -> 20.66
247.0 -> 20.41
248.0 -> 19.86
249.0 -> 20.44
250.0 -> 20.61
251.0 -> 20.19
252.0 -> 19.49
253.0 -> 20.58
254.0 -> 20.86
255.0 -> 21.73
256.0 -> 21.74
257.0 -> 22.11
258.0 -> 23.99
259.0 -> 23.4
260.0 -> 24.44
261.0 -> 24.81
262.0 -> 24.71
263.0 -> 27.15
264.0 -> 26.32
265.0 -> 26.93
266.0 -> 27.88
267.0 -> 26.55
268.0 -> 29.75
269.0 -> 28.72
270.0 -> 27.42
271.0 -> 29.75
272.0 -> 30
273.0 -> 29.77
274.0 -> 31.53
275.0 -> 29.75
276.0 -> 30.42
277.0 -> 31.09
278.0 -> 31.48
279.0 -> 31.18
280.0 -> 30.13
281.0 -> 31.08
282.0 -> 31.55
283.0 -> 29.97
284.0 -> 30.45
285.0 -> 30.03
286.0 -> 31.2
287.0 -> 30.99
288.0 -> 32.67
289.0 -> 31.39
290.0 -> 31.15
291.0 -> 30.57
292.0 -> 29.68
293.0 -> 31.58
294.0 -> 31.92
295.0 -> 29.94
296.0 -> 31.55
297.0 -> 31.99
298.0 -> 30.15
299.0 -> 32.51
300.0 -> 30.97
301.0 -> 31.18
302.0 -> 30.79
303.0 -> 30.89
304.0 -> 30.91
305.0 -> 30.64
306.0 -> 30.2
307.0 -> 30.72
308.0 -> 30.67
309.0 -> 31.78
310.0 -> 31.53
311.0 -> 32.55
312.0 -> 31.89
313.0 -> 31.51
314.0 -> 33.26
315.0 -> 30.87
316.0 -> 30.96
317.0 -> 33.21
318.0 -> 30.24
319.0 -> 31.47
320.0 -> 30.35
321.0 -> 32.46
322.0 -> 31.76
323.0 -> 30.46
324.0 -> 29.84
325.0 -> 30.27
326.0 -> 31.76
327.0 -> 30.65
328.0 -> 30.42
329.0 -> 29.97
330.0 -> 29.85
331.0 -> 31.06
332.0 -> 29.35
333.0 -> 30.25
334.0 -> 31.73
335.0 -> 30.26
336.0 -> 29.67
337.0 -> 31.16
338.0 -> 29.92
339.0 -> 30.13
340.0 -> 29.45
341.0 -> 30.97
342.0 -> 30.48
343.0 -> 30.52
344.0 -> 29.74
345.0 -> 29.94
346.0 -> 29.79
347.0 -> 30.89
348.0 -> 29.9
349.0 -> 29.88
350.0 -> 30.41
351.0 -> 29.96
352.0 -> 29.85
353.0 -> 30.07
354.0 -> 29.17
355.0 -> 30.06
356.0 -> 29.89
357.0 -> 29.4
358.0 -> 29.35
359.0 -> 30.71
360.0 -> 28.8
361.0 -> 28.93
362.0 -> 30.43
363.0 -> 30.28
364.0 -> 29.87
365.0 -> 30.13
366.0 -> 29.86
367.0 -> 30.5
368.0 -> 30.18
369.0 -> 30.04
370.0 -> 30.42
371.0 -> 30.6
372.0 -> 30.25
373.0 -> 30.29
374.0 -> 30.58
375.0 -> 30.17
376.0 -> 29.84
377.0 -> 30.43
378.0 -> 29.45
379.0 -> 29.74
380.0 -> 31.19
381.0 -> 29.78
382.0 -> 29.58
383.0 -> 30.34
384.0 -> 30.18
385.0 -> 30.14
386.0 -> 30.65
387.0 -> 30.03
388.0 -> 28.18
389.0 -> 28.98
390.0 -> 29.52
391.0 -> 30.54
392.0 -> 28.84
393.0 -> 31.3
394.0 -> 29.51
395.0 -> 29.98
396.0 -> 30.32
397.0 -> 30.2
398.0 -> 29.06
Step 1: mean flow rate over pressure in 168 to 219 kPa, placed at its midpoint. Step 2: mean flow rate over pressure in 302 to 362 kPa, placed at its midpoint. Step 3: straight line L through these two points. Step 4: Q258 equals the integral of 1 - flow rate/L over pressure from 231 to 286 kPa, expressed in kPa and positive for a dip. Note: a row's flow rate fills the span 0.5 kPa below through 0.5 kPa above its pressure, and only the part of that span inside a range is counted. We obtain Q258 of 4.5 kPa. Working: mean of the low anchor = 26.5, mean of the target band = 26.1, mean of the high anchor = 30.6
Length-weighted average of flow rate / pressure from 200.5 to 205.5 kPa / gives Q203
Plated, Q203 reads 21.9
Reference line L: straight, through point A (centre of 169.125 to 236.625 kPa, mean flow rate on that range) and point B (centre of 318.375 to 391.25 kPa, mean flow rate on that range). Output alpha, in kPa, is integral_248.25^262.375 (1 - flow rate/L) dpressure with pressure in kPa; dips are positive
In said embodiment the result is 3.4 kPa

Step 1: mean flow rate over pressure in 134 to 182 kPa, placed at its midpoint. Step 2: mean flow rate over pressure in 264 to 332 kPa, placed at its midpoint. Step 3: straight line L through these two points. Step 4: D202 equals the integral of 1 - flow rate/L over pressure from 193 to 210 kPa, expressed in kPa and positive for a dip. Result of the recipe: 4.42 kPa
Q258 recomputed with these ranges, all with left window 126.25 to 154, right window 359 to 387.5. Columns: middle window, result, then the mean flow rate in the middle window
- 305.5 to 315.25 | -0.47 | 31.5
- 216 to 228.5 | -2.63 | 36.3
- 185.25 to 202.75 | 5.54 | 20.5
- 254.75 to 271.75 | 2.37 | 25.9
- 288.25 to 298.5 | -0.33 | 31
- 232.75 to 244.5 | 1.86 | 25.3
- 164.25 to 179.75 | 0.29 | 29.4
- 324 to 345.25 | -0.19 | 30.4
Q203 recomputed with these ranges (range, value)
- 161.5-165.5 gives 30.2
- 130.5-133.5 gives 29.9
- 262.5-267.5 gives 27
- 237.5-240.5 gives 24.9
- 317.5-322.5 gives 31.3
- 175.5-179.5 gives 28.9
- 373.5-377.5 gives 30.3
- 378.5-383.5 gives 30.1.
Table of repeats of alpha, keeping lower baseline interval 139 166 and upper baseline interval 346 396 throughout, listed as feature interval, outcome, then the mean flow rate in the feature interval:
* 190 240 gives 2.5 kPa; 28.5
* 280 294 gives -0.5 kPa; 31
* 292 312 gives -0.8 kPa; 31.2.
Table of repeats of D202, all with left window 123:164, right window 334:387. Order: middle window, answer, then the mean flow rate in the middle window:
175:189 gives 1.6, 26.7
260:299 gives 0.4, 29.8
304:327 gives -0.9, 31.3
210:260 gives 2.9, 28.3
